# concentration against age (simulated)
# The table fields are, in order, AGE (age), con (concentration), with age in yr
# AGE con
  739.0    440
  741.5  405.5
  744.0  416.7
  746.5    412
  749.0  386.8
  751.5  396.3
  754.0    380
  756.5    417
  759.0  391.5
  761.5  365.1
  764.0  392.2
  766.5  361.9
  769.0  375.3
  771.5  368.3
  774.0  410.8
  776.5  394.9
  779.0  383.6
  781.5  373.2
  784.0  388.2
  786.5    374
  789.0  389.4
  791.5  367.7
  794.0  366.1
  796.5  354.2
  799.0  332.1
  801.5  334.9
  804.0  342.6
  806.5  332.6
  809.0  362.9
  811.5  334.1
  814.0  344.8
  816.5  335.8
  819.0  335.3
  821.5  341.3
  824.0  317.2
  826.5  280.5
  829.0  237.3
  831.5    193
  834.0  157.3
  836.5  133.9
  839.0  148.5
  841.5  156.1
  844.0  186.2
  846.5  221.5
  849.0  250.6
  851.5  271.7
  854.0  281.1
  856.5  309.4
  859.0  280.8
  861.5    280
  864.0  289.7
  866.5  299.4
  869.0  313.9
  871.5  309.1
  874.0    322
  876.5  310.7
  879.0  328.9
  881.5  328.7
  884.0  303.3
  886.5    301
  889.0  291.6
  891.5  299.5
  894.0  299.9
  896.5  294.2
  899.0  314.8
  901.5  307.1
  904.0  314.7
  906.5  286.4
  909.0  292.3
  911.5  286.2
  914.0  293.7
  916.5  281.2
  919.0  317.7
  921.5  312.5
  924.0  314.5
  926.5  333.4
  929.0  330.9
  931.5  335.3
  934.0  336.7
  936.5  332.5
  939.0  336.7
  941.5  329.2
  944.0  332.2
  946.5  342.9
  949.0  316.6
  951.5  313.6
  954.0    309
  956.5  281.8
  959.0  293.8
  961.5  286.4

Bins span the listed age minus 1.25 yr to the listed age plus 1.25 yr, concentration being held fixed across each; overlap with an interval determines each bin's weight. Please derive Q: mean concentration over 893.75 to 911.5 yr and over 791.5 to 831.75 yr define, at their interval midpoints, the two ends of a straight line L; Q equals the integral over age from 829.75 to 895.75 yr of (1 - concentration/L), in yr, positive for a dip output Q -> 9.9 yr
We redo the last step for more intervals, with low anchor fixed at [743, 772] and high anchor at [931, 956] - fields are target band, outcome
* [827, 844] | 8.7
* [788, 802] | 0.7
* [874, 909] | 3.9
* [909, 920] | 1.4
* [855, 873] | 2.8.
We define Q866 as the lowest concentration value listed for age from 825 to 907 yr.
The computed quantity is 133.9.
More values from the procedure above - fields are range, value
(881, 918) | 281.2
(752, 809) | 332.1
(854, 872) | 280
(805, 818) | 332.6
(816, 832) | 193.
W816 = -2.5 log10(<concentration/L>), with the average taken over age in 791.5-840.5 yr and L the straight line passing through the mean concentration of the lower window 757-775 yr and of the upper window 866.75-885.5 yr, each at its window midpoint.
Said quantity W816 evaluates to 0.20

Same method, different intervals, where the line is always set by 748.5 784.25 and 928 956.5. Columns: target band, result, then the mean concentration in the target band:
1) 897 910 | 0.12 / 303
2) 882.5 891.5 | 0.15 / 300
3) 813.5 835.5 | 0.30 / 279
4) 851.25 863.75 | 0.23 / 286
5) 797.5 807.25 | 0.11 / 336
